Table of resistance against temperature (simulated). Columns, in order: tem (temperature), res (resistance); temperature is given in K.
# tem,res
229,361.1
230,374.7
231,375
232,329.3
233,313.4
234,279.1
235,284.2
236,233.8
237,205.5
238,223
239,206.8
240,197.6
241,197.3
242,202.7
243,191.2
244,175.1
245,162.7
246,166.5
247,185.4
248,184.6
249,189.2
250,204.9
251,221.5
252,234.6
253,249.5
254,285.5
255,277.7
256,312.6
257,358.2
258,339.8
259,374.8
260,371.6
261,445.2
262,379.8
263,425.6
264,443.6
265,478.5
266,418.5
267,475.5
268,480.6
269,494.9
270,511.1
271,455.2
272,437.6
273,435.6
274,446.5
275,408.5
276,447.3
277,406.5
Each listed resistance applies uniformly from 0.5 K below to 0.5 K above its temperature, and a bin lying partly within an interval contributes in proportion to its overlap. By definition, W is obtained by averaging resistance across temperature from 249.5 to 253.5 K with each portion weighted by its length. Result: 228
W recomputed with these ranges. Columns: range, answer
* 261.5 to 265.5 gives 432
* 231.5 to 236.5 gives 288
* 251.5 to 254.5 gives 257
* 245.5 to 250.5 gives 186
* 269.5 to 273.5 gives 460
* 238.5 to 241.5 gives 201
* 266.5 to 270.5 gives 491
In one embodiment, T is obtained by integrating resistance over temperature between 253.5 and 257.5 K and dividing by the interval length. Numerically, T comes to 308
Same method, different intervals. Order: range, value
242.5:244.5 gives 183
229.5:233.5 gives 348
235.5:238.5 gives 221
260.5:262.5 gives 412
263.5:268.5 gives 459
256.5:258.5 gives 349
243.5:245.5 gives 169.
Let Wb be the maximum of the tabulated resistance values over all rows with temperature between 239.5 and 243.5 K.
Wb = 202.7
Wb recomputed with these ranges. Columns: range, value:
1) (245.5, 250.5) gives 204.9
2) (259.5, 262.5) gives 445.2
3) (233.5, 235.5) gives 284.2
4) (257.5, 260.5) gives 374.8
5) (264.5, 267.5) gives 478.5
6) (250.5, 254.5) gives 285.5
